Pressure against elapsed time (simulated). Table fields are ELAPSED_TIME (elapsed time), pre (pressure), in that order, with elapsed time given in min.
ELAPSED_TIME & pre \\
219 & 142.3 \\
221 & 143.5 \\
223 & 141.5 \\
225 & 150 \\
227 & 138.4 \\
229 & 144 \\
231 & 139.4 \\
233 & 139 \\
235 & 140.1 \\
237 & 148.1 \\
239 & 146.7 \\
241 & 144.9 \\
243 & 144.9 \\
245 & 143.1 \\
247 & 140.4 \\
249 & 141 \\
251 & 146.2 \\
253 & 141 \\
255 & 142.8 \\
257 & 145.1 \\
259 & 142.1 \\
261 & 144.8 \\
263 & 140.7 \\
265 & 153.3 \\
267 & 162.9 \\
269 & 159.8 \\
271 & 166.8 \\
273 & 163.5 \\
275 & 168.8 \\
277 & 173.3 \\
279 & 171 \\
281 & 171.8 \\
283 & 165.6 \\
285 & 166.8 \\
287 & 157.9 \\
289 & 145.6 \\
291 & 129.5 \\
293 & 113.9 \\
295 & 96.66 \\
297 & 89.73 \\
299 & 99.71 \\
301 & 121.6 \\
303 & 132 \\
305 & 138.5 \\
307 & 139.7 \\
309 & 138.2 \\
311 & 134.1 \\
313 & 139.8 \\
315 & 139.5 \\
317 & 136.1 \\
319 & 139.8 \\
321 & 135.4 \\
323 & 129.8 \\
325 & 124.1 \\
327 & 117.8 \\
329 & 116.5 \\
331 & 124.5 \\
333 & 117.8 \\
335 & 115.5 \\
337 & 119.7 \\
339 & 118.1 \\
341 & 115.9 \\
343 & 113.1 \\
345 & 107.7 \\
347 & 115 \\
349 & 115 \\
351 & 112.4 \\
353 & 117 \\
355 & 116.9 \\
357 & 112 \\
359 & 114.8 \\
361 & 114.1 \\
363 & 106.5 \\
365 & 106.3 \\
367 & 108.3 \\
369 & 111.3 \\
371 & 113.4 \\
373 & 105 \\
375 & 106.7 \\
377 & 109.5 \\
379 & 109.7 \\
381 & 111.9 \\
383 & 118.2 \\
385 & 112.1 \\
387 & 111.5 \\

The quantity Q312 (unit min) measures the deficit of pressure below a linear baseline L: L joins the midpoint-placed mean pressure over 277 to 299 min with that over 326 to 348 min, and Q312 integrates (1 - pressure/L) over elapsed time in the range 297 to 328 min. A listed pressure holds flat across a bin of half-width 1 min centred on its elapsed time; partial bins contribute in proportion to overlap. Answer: -0.4 min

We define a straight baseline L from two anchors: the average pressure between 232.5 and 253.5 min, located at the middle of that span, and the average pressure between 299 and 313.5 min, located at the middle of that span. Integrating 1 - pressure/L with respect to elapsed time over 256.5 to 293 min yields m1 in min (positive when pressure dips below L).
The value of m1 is -4.9 min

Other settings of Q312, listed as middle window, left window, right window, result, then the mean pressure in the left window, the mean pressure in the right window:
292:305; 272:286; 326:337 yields 3.3 min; 169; 119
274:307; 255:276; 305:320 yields 1.3 min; 154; 138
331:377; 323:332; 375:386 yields 1.5 min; 122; 112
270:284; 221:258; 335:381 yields -3.7 min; 143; 112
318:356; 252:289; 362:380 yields 1.7 min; 157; 109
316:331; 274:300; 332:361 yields -0.3 min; 142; 115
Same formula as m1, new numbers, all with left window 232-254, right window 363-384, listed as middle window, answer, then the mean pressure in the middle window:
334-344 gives 0.19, 116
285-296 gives -0.08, 132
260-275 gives -2.19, 157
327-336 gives 0.16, 118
